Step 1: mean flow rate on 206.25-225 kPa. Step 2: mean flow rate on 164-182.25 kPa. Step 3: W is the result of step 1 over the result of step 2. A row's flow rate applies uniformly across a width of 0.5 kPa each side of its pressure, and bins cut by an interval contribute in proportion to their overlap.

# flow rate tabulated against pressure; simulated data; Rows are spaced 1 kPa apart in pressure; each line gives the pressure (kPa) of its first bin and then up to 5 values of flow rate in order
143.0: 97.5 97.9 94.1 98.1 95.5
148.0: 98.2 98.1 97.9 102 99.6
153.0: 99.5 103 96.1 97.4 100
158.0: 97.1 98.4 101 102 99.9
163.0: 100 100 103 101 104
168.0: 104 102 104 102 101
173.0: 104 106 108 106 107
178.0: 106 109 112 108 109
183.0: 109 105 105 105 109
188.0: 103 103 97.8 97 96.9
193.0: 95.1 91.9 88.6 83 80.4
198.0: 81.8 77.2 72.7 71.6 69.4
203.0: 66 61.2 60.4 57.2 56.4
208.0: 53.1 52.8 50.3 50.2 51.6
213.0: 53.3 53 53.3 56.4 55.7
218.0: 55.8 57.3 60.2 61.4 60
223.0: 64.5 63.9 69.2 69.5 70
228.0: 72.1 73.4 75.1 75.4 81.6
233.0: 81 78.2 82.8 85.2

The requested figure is 0.54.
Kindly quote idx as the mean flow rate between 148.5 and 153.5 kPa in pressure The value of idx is 99.4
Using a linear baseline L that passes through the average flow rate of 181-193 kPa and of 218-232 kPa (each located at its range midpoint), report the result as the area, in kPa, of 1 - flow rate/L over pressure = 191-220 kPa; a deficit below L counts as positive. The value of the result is 6.7 kPa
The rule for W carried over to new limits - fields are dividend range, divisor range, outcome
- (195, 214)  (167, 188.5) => 0.61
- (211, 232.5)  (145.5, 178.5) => 0.62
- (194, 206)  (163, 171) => 0.72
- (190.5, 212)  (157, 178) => 0.70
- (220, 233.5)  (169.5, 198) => 0.69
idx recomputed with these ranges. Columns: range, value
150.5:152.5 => 101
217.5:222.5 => 58.9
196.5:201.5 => 76.7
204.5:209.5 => 56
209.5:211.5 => 50.2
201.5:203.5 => 67.7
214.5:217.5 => 55.1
